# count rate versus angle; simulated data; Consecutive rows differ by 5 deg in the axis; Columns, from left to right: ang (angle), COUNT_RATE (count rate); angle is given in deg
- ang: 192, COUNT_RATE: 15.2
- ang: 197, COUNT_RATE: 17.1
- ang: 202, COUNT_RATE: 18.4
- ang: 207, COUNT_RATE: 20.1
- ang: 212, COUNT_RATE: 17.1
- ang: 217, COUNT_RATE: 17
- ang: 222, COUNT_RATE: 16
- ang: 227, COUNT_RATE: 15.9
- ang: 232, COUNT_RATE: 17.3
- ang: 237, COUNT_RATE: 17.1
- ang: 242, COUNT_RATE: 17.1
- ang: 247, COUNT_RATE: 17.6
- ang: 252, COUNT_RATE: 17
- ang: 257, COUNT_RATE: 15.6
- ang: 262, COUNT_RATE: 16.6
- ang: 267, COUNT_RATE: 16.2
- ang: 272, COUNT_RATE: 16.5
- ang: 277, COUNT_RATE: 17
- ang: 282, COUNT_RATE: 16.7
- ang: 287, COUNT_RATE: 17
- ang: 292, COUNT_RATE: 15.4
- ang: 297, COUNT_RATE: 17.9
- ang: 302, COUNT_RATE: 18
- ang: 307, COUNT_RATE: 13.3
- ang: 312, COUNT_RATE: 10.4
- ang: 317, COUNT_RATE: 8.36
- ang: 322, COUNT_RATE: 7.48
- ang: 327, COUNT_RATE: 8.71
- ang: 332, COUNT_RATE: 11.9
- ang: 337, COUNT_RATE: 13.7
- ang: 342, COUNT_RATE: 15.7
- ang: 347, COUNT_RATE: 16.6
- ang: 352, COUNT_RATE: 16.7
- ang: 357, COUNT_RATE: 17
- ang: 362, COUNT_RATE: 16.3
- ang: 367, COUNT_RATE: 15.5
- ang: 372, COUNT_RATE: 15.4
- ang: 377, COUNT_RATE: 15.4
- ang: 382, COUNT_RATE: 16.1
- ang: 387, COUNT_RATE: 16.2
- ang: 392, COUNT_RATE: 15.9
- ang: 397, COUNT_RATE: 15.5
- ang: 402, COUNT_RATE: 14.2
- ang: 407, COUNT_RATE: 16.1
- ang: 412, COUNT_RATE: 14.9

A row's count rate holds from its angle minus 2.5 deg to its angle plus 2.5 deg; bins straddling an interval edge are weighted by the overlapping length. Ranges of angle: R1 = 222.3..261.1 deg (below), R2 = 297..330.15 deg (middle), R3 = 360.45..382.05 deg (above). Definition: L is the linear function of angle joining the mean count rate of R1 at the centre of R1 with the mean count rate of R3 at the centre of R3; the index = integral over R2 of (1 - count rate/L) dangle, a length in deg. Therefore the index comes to 9.4 deg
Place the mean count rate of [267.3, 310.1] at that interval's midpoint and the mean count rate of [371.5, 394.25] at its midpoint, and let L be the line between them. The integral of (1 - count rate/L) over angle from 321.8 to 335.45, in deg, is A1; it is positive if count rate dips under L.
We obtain 5.2 deg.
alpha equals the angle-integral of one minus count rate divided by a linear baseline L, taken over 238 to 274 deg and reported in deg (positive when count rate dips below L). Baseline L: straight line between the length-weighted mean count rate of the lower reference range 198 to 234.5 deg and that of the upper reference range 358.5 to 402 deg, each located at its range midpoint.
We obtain 0.7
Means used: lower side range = 17.4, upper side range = 15.7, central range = 16.7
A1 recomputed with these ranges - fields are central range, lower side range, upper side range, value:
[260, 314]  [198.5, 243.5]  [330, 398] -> 1.91 deg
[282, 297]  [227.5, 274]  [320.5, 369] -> -0.89 deg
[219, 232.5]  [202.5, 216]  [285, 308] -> 1.30 deg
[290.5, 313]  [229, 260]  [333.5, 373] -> 1.44 deg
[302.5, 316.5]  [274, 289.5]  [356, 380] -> 3.67 deg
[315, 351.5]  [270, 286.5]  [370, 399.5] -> 9.28 deg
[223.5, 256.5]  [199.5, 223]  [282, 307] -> 1.02 deg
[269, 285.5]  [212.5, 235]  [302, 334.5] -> -4.39 deg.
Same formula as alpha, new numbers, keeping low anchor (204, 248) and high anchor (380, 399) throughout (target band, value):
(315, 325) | 5.19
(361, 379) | 0.54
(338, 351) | 0.29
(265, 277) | 0.28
